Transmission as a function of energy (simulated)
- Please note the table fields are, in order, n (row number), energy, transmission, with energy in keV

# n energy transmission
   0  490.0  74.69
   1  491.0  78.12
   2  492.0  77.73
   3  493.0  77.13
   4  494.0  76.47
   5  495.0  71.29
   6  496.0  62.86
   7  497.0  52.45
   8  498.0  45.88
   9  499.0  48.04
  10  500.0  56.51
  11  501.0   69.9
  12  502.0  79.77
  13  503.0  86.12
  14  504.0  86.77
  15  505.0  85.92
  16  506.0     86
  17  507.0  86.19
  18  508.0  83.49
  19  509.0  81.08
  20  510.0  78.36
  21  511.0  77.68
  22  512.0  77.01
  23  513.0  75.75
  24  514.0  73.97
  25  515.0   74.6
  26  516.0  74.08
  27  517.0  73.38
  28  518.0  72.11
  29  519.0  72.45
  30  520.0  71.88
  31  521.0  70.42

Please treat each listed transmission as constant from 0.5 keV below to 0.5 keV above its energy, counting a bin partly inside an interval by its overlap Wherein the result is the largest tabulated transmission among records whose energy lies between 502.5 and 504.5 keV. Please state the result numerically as 86.77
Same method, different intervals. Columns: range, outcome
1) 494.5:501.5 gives 71.29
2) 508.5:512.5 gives 81.08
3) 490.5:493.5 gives 78.12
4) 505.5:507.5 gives 86.19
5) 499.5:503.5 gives 86.12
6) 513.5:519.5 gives 74.6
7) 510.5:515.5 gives 77.68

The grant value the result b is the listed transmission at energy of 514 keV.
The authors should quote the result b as 73.97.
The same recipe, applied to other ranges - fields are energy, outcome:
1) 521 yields 70.42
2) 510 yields 78.36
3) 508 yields 83.49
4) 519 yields 72.45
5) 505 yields 85.92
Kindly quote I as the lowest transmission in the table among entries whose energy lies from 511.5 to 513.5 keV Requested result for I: 75.75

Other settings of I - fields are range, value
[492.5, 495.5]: 71.29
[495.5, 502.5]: 45.88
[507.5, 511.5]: 77.68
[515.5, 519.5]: 72.11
